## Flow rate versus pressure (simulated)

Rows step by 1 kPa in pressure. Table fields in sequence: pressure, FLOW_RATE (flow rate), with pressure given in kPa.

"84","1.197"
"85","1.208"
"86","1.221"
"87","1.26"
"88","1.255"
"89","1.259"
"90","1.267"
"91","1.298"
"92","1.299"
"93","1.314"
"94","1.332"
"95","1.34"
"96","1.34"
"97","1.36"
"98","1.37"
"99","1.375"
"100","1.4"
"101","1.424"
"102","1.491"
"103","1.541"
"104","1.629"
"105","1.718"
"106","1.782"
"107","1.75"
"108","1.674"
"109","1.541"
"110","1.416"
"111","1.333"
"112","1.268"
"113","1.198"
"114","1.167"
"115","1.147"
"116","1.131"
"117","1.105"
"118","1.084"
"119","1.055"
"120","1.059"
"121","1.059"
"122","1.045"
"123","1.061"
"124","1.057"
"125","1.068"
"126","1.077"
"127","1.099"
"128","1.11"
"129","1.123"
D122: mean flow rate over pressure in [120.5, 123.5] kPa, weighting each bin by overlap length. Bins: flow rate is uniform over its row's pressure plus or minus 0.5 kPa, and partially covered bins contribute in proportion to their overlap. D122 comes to 1.05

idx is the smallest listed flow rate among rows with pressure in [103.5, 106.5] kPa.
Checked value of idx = 1.629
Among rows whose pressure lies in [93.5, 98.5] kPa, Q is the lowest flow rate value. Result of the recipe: 1.332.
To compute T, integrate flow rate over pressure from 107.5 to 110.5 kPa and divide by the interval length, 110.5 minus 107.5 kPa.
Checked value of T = 1.54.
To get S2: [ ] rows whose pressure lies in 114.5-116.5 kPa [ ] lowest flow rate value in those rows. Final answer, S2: 1.131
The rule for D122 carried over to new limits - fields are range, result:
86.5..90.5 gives 1.26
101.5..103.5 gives 1.52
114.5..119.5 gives 1.1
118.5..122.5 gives 1.05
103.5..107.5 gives 1.72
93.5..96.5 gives 1.34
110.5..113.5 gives 1.27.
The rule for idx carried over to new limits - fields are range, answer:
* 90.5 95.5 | 1.298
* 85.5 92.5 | 1.221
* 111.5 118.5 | 1.084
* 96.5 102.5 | 1.36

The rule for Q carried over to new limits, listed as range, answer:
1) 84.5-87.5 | 1.208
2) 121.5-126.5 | 1.045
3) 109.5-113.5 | 1.198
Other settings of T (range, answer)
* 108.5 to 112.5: 1.39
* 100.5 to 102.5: 1.46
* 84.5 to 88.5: 1.24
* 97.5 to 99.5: 1.37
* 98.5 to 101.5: 1.4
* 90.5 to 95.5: 1.32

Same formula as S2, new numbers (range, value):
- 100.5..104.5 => 1.424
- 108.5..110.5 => 1.416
